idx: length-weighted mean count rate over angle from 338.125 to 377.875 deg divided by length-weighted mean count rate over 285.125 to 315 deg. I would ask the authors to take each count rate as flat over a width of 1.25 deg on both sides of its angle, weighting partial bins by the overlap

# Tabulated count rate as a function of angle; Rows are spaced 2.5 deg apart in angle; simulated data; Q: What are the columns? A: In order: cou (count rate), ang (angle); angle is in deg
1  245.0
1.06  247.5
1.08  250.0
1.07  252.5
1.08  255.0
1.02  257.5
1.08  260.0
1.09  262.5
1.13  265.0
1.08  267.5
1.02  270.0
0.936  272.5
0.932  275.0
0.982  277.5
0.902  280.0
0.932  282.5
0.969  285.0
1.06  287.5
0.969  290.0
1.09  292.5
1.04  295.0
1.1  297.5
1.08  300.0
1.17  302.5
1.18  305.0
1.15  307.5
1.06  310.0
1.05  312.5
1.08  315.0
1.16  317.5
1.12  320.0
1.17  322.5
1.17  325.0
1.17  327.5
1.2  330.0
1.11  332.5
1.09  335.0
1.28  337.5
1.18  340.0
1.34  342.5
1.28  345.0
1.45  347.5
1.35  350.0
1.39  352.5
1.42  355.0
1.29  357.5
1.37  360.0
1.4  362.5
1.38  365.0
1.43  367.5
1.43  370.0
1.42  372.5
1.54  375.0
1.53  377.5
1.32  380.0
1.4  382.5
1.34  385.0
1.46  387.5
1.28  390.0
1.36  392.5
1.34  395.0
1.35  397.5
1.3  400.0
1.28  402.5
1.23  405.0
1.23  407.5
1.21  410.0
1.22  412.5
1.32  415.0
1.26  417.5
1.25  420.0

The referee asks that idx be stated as 1.28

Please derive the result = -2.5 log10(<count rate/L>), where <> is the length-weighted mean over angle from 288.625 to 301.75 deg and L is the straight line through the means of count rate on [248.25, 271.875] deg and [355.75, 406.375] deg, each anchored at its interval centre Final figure 0.095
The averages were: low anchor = 1.07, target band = 1.06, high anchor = 1.37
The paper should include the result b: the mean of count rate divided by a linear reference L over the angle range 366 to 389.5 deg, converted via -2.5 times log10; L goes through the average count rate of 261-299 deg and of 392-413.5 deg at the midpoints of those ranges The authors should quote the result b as -0.16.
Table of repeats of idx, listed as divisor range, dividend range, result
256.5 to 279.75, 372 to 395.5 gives 1.37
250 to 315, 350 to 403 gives 1.32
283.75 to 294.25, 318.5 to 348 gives 1.18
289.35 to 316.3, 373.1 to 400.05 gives 1.27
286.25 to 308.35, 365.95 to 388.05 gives 1.31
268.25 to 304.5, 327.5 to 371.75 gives 1.29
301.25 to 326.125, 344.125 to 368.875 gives 1.22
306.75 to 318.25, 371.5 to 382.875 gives 1.32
